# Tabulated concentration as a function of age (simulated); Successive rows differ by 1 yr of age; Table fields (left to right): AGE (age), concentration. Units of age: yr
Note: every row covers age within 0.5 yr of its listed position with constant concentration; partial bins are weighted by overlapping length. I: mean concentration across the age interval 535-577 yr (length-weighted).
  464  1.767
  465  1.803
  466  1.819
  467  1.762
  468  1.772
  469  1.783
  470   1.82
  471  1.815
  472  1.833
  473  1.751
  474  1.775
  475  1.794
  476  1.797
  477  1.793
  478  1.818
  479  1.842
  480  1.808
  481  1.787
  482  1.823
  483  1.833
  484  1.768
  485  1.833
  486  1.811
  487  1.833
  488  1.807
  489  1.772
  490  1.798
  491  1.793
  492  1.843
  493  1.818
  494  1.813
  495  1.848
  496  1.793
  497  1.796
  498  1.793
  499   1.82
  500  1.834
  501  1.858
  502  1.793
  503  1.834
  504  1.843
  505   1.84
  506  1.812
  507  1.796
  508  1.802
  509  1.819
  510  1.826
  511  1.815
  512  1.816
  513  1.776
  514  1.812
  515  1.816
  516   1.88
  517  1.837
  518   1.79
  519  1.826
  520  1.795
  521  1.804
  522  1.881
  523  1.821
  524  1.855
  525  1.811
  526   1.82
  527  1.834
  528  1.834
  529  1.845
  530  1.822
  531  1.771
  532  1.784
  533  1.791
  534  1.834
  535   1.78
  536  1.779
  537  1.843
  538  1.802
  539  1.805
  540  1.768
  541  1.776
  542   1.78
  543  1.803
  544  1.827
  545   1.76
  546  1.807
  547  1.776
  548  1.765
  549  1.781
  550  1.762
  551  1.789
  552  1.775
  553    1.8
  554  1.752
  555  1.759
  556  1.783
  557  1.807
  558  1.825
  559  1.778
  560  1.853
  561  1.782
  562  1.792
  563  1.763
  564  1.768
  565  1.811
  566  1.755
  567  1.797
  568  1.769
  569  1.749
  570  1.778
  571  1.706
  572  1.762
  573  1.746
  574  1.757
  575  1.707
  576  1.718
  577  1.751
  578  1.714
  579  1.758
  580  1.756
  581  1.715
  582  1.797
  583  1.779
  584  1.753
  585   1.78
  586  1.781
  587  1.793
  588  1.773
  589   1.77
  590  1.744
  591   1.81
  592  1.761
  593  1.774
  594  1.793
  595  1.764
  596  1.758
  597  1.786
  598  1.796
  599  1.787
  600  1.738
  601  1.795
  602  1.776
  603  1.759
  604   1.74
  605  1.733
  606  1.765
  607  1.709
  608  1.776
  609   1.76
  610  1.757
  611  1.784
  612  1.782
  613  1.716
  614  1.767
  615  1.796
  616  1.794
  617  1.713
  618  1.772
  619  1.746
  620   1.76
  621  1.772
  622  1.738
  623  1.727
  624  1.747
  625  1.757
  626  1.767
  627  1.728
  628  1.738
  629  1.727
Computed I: 1.78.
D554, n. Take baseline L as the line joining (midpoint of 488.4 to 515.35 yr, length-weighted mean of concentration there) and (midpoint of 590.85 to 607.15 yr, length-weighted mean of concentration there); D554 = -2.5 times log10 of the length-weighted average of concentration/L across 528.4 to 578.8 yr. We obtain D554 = 0.01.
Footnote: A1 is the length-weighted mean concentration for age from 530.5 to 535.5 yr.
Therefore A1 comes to 1.79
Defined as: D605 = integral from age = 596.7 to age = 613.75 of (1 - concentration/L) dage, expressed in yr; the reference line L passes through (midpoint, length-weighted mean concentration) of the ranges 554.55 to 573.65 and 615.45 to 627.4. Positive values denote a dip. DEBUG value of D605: 0.0 yr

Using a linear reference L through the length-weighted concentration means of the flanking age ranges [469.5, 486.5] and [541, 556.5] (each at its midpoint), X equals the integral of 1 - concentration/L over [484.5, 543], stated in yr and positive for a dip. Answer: -0.7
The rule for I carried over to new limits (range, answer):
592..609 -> 1.77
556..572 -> 1.78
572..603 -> 1.76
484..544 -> 1.81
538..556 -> 1.78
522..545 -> 1.81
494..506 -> 1.82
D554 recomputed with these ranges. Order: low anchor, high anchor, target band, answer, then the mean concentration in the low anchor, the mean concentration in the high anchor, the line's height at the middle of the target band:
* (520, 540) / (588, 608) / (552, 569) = 0.00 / 1.81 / 1.77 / 1.79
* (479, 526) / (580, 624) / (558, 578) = 0.01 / 1.82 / 1.76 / 1.78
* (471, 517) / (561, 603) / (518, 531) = -0.02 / 1.81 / 1.77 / 1.8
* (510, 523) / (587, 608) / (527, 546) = 0.00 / 1.82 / 1.77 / 1.81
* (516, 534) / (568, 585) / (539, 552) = 0.01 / 1.82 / 1.75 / 1.79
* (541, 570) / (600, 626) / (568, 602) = 0.00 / 1.78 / 1.76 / 1.77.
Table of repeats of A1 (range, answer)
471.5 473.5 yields 1.79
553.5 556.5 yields 1.76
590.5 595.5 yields 1.78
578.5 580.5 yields 1.76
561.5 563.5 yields 1.78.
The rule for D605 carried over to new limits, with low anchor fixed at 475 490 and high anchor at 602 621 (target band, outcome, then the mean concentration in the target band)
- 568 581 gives 0.2 yr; 1.74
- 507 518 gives -0.1 yr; 1.82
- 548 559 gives 0.0 yr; 1.78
